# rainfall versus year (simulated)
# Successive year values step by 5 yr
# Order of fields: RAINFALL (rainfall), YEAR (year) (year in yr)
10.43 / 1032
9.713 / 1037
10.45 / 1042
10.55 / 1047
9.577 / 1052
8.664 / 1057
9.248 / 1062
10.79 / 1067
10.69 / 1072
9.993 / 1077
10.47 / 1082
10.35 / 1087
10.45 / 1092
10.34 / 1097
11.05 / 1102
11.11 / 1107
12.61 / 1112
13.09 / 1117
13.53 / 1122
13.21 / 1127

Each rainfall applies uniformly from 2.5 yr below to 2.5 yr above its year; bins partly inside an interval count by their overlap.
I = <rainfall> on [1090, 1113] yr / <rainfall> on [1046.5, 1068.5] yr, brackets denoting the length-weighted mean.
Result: 1.1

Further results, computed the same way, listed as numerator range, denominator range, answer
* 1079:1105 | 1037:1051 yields 1.03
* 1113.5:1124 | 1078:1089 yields 1.28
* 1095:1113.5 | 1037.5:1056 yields 1.12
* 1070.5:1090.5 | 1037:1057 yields 1.04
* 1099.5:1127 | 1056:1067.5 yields 1.31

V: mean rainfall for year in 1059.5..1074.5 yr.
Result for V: 10.2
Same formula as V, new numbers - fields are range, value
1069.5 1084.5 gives 10.4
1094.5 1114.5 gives 11.3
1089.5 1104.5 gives 10.6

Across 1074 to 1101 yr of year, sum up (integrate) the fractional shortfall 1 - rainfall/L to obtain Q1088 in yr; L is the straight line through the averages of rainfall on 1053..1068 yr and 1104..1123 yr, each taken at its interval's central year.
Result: 1.50 yr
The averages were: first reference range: 9.45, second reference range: 12.5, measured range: 10.4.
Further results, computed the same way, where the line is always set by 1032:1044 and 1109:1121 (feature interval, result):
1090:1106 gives 2.09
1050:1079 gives 3.28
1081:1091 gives 1.21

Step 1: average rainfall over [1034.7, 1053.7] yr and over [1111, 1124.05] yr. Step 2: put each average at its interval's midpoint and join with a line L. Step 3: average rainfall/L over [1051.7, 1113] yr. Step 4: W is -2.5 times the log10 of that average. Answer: 0.126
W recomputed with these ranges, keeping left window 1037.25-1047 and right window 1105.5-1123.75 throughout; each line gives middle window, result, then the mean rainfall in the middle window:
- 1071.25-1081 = 0.11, 10.3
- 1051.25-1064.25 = 0.19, 9.11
